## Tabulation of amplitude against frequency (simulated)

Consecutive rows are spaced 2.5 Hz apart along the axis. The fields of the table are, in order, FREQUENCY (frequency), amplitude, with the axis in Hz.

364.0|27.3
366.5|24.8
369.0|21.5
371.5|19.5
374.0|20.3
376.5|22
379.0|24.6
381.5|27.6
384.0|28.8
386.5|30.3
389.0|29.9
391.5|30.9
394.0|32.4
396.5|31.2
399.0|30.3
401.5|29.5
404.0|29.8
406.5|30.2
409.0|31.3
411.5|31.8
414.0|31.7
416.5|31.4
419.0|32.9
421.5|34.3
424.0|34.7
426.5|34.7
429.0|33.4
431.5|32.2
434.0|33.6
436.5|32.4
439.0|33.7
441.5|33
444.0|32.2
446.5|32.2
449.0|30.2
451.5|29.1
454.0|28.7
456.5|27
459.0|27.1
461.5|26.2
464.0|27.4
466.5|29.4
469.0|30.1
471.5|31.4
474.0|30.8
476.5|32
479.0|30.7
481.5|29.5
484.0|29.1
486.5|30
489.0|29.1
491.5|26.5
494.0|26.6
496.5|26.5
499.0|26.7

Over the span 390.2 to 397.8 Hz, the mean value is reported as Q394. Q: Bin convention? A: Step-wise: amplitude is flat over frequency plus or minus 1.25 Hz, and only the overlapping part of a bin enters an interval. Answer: 31.5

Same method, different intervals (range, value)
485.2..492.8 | 28.5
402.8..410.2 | 30.4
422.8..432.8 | 33.7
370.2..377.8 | 20.6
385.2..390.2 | 30.1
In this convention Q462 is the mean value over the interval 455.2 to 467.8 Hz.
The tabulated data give 27.4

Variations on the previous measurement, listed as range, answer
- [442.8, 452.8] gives 30.9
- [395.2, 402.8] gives 30.3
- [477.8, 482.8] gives 30.1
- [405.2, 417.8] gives 31.3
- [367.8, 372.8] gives 20.5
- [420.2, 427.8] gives 34.5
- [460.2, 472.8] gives 28.9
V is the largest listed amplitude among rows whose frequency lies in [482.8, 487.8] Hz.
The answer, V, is 30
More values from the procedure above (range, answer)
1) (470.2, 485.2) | 32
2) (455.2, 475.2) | 31.4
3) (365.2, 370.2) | 24.8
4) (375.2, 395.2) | 32.4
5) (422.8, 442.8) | 34.7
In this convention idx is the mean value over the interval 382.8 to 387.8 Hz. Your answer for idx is 29.6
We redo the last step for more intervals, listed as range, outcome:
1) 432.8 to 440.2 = 33.2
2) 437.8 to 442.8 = 33.3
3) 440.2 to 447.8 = 32.5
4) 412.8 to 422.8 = 32.6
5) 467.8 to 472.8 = 30.8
